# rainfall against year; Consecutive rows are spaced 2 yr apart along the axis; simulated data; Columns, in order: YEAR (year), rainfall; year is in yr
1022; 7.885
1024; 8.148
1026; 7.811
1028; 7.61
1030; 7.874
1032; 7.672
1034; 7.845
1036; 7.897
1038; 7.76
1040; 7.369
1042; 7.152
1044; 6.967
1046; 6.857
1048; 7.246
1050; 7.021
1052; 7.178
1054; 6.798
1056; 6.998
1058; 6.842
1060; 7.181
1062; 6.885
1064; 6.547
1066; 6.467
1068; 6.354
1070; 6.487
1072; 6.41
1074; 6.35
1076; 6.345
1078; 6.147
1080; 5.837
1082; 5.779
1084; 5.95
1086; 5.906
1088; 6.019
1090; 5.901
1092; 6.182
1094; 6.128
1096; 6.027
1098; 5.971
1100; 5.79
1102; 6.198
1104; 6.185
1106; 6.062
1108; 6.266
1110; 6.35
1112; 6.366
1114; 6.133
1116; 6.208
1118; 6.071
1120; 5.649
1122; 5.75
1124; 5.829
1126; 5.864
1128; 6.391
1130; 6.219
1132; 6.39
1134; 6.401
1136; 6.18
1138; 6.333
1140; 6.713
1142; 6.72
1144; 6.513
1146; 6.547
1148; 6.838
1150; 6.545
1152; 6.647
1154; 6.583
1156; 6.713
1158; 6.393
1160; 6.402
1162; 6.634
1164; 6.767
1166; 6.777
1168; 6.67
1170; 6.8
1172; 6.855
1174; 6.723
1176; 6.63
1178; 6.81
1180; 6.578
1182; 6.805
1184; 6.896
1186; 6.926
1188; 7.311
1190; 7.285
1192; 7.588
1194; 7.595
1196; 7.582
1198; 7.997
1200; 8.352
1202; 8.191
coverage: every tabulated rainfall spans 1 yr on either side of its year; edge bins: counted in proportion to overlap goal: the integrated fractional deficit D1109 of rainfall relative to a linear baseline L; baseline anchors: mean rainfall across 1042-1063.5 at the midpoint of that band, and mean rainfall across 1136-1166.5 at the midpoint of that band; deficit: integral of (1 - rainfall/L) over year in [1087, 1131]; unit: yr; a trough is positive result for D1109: 4.5 yr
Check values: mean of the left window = 6.99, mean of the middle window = 6.07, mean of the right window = 6.59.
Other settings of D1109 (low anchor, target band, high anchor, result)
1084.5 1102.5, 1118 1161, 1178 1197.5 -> 1.5 yr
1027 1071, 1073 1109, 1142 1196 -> 4.9 yr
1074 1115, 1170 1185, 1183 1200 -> 1.0 yr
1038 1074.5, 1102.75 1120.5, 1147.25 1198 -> 1.8 yr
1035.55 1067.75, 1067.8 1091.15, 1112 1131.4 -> 1.9 yr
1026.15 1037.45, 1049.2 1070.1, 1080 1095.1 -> 0.2 yr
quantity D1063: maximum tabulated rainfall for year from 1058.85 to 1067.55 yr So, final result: 7.181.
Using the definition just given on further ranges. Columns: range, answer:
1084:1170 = 6.838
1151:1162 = 6.713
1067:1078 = 6.487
